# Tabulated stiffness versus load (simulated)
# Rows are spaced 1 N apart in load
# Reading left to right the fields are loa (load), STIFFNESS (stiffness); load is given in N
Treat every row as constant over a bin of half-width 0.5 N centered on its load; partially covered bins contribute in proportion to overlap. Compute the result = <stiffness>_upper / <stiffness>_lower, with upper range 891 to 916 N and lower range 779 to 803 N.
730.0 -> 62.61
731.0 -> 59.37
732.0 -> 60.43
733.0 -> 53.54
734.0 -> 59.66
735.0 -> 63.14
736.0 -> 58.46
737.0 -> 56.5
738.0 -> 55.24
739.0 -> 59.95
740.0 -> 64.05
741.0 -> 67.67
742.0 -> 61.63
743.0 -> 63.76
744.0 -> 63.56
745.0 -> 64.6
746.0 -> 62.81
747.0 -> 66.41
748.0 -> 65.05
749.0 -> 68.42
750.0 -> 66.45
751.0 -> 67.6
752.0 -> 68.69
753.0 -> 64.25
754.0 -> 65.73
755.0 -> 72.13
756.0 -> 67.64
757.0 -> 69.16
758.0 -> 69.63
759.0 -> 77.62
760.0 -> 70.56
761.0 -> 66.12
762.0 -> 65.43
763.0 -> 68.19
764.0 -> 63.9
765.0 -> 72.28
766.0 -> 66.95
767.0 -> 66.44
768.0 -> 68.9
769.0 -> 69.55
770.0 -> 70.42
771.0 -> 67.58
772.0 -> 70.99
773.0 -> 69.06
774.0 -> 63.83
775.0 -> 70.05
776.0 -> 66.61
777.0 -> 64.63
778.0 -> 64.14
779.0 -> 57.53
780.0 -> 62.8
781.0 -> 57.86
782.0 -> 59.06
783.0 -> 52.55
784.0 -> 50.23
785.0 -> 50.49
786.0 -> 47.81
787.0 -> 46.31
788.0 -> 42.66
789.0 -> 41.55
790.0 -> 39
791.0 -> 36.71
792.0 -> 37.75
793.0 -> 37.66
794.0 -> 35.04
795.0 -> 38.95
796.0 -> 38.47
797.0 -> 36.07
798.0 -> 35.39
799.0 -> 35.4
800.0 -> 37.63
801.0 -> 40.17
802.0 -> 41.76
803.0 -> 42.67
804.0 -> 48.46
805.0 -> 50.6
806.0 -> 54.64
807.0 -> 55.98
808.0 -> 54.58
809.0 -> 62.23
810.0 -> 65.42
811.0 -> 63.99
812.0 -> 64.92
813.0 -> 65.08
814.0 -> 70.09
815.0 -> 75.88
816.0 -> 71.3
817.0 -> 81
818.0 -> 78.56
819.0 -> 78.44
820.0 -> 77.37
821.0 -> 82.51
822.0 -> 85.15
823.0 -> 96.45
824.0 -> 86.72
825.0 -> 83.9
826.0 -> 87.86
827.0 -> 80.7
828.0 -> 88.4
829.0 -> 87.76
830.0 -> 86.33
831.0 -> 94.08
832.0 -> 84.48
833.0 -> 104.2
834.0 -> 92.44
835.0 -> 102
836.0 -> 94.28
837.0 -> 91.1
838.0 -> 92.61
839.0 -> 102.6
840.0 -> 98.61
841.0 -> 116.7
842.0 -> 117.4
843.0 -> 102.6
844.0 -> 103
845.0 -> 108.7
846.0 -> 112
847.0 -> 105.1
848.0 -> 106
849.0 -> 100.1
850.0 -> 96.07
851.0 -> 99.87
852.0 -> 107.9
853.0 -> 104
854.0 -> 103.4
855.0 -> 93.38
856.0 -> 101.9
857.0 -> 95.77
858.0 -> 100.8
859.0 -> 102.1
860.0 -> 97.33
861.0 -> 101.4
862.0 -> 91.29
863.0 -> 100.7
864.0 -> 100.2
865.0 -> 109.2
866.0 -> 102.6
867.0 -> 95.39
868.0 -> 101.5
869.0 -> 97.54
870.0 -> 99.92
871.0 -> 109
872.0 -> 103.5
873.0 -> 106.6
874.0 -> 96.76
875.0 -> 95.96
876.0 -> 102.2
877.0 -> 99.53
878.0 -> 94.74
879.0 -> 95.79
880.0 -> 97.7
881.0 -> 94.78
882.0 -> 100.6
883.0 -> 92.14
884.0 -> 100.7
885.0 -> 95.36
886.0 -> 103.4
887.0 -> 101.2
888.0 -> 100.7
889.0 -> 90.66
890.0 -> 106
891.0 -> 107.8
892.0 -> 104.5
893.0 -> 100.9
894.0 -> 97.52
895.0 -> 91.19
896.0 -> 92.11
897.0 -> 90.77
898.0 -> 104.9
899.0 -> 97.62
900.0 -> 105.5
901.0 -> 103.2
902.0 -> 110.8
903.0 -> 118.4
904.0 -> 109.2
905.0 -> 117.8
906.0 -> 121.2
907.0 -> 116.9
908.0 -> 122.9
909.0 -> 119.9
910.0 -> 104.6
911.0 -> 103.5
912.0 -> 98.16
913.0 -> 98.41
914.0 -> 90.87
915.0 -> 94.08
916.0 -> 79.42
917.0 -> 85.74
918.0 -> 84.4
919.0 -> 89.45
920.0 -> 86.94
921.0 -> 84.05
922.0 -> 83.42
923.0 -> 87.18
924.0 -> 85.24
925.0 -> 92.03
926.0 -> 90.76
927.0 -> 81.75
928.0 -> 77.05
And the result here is 2.4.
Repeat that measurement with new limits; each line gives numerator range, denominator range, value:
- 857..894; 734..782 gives 1.52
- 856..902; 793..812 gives 2.13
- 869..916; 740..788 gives 1.58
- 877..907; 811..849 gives 1.13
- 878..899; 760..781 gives 1.48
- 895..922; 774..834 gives 1.63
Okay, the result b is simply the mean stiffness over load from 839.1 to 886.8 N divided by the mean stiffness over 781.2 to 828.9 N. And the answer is 1.73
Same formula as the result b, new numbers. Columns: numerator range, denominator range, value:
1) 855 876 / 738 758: 1.53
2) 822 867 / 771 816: 1.87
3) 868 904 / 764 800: 1.86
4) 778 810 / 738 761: 0.70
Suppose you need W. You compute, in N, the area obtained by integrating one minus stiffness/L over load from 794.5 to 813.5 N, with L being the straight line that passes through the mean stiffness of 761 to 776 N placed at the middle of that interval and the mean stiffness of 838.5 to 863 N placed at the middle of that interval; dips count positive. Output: 7.8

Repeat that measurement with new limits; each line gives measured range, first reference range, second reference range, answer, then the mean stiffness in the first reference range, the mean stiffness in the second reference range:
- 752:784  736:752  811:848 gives 2.0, 63.6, 90.1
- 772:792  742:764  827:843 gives 5.8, 67.1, 96.5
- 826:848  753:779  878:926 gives -3.6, 68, 99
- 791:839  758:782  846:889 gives 8.9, 66.9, 100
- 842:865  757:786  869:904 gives -3.0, 64.9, 100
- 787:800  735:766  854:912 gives 6.6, 65.8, 102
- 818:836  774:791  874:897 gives -3.6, 54.3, 98.2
